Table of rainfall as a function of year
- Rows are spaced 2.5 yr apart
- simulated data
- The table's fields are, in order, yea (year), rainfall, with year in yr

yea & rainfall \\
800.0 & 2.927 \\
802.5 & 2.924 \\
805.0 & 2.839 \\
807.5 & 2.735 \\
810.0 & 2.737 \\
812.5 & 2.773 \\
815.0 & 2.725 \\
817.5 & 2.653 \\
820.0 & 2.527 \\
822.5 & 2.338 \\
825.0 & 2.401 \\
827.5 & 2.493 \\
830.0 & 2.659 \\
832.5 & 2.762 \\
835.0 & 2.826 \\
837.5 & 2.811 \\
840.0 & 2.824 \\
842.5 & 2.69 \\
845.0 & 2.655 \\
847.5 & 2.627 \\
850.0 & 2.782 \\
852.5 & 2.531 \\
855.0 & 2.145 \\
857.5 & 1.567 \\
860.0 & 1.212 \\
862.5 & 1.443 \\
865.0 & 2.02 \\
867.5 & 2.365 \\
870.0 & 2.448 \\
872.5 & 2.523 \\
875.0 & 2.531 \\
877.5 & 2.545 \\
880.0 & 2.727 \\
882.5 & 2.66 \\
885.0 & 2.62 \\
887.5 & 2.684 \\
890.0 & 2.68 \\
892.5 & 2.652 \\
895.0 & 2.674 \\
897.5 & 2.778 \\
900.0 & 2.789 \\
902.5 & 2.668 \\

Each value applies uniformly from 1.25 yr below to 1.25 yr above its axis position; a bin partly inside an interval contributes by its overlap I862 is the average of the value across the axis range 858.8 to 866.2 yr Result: 1.56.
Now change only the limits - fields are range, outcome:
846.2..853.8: 2.64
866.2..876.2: 2.46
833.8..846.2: 2.76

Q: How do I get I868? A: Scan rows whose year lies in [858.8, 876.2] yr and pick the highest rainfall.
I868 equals 2.531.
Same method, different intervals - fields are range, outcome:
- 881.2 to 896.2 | 2.684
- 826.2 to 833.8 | 2.762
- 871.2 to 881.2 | 2.727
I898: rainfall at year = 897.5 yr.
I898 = 2.778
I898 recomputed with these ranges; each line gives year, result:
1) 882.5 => 2.66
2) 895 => 2.674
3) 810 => 2.737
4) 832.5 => 2.762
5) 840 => 2.824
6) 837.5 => 2.811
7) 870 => 2.448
